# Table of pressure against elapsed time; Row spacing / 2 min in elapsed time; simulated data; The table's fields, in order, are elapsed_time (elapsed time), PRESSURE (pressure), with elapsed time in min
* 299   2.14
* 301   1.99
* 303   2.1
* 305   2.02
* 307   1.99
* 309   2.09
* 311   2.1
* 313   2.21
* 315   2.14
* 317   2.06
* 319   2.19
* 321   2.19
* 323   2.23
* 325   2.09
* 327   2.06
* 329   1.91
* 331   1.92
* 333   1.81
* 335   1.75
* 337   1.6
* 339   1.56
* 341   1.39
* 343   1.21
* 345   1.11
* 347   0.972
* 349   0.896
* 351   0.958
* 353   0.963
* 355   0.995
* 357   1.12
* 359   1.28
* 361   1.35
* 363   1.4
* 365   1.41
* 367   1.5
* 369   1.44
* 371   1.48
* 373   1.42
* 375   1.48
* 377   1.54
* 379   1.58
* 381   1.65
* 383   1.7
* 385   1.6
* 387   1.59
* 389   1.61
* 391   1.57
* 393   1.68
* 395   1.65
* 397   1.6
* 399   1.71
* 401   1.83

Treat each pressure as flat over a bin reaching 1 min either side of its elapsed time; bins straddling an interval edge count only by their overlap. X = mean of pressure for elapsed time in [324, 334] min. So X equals 1.96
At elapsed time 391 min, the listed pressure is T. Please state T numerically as 1.57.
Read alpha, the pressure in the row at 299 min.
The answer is 2.14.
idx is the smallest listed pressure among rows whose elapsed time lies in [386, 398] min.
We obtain 1.57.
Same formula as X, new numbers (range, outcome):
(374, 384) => 1.59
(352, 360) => 1.09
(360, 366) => 1.39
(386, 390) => 1.6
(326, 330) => 1.98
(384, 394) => 1.61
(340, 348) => 1.17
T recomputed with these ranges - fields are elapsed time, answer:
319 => 2.19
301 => 1.99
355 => 0.995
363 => 1.4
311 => 2.1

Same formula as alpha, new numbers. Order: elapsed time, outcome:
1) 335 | 1.75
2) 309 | 2.09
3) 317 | 2.06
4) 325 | 2.09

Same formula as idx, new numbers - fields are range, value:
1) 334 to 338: 1.6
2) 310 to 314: 2.1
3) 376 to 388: 1.54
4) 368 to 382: 1.42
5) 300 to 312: 1.99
